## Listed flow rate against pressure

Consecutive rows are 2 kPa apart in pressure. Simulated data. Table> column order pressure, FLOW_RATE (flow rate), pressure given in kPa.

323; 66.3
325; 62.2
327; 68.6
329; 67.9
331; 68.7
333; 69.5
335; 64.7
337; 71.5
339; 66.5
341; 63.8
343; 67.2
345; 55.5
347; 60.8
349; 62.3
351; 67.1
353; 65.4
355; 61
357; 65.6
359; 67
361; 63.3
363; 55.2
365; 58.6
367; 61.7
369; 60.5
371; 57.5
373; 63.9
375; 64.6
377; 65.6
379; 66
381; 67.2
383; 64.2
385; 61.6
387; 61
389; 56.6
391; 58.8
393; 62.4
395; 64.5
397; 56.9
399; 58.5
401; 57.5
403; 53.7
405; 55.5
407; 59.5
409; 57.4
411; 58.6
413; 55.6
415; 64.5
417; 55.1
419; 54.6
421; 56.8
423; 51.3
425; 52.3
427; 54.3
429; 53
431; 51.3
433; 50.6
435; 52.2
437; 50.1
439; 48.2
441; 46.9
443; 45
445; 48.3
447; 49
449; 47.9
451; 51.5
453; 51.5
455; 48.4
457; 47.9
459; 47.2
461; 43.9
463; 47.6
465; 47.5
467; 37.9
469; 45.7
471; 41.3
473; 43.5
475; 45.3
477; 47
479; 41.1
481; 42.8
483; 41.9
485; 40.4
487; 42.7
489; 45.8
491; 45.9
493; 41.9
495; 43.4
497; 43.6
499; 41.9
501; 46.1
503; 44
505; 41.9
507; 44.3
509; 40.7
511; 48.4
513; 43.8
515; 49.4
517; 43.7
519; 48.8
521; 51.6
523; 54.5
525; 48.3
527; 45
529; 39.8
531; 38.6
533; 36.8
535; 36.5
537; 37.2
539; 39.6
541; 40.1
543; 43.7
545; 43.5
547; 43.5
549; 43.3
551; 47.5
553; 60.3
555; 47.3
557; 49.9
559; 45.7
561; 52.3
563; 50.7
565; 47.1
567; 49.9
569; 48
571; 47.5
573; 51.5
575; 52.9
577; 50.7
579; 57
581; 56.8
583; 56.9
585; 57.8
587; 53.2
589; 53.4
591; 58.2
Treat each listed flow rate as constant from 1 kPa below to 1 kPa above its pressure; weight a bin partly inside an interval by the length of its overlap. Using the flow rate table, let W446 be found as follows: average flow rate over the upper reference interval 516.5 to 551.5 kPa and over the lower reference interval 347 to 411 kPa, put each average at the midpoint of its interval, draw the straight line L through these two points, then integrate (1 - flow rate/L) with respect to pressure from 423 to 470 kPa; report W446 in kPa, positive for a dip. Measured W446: 4.2 kPa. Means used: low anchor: 61.3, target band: 48.7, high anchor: 43.4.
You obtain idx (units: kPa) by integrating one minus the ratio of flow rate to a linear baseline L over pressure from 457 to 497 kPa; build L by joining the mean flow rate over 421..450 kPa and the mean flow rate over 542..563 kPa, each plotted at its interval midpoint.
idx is 4.4 kPa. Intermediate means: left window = 50.3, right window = 47.8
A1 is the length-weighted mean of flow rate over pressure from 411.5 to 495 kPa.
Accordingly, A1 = 48.2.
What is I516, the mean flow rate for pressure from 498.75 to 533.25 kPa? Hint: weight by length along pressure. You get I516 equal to 45.1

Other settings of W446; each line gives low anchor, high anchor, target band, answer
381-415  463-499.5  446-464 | 0.05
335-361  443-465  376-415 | -2.06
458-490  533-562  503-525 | -1.15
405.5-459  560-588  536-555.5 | 2.90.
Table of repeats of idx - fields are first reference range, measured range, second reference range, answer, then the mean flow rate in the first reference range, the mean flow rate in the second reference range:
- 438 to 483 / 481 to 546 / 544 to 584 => 6.17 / 46.1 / 50.1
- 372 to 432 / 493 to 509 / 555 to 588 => 3.30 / 58.8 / 51.6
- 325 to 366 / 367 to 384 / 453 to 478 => -1.11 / 64.5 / 45.5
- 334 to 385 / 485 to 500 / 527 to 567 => 1.99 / 63.4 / 44.5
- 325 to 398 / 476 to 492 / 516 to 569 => 2.47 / 63.4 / 45.6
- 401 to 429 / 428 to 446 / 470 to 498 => 0.86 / 56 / 43.3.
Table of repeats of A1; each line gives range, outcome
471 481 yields 43.8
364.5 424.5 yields 59.6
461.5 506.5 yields 43.6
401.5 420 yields 57.2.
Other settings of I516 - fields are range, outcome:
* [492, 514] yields 43.6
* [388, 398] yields 59.8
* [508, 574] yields 45.9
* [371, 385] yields 64.4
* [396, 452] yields 53.4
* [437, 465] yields 48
